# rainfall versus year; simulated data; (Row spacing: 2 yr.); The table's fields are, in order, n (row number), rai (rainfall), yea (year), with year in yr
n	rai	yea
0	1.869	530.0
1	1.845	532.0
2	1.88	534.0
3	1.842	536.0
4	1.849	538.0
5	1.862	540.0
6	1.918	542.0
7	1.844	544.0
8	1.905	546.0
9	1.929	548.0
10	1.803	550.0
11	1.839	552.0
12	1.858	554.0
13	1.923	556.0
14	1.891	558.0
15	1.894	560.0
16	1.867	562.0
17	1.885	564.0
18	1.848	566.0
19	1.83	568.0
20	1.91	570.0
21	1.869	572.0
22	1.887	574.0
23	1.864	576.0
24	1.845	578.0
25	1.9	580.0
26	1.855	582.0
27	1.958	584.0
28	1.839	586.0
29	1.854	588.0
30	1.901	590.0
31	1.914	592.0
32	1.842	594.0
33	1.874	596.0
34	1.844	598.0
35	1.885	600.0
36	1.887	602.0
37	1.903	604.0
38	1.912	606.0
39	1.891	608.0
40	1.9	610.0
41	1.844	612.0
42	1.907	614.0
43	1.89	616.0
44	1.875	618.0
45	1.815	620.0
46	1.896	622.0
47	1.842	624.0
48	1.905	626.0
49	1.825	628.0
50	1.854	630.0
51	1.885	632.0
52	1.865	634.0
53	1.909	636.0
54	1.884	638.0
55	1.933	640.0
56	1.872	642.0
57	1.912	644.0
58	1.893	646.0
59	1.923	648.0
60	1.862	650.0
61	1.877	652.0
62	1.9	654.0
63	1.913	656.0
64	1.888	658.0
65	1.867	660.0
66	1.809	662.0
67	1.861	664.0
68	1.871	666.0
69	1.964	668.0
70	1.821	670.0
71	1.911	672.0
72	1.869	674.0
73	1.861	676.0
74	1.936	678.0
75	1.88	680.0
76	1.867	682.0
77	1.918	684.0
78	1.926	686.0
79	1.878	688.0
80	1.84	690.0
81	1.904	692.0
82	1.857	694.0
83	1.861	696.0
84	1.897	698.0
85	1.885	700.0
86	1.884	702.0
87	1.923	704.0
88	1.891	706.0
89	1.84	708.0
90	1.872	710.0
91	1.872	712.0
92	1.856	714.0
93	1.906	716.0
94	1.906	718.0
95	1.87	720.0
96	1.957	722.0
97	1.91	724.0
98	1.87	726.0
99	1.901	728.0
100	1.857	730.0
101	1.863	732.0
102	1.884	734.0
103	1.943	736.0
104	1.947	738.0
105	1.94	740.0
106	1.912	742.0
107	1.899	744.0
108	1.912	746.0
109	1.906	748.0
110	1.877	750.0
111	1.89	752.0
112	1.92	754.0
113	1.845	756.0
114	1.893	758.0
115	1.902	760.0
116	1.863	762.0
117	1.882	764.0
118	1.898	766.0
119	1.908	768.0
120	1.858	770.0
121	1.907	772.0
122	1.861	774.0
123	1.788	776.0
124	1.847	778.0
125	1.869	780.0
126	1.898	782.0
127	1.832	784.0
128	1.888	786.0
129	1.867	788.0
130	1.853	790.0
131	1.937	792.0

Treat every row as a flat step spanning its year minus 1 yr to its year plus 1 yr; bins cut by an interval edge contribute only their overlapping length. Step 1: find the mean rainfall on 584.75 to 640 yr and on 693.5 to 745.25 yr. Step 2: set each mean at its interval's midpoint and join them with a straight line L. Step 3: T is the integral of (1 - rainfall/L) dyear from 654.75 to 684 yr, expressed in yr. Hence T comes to 0.1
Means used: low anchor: 1.88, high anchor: 1.89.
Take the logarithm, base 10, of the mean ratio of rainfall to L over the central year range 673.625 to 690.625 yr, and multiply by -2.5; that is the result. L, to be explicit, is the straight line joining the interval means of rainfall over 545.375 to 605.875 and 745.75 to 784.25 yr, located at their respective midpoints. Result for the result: -0.01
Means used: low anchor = 1.88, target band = 1.89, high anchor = 1.88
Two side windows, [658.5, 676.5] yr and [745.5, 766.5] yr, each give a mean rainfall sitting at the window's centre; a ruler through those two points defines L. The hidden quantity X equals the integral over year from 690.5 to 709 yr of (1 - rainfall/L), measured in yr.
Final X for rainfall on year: 0.0 yr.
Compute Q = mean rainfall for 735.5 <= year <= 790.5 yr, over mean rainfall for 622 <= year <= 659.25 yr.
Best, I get 1.00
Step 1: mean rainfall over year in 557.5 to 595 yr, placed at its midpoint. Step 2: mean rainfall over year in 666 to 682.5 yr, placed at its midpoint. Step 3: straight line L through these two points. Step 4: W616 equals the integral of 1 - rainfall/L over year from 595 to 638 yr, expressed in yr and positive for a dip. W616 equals 0.1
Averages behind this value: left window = 1.88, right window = 1.89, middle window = 1.88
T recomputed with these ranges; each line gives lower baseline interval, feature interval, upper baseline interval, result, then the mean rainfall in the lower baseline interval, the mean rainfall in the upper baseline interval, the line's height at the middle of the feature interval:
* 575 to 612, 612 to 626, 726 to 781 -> 0.1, 1.88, 1.89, 1.88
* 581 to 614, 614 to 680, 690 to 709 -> 0.0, 1.88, 1.88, 1.88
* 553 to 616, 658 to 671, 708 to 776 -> 0.1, 1.88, 1.89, 1.89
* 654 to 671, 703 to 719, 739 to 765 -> 0.0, 1.88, 1.9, 1.89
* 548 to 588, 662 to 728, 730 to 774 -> 0.1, 1.87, 1.9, 1.89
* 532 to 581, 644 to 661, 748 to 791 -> -0.2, 1.87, 1.87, 1.87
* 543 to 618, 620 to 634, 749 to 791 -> 0.1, 1.88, 1.87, 1.88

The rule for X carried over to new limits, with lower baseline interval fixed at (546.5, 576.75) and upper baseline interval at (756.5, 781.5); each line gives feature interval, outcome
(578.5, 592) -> -0.08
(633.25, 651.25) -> -0.21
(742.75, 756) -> -0.17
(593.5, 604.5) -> 0.01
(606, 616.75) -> -0.09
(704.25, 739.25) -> -0.35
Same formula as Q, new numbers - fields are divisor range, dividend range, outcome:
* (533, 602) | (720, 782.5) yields 1.01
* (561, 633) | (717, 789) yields 1.01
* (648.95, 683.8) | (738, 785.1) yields 1.00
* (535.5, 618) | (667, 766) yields 1.01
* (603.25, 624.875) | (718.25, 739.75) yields 1.01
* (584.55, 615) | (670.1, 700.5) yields 1.00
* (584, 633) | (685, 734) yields 1.00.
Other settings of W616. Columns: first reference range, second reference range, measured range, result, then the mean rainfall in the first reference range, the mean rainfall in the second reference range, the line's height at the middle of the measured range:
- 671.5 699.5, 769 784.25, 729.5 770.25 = -0.65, 1.89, 1.86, 1.87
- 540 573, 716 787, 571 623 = -0.02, 1.88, 1.89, 1.88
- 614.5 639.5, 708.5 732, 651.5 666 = 0.03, 1.87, 1.89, 1.88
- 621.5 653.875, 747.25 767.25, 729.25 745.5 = -0.17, 1.88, 1.89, 1.89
